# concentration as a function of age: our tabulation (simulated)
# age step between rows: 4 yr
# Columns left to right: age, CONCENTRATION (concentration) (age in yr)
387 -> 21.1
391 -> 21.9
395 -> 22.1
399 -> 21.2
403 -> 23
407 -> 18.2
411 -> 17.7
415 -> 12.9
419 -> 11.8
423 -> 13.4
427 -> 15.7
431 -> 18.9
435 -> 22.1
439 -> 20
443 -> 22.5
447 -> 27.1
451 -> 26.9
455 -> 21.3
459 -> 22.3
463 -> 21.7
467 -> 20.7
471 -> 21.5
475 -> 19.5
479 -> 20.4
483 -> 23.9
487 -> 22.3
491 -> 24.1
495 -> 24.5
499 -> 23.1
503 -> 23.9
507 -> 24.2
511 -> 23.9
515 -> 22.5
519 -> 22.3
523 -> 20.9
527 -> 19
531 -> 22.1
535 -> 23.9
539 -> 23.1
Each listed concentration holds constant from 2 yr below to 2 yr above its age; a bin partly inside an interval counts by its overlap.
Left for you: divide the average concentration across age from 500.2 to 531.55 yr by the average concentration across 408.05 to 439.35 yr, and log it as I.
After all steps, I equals 1.36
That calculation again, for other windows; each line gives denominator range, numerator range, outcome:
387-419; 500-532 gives 1.17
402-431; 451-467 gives 1.39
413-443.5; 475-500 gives 1.35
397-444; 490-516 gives 1.32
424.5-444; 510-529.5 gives 1.11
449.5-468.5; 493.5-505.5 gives 1.06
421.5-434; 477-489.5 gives 1.34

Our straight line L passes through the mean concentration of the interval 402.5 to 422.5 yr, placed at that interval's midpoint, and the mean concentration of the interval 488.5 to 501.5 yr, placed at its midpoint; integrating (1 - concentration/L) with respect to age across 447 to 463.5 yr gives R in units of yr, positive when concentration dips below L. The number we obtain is -3.01 yr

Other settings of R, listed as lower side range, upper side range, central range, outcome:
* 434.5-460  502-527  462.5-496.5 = 1.32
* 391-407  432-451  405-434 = 8.56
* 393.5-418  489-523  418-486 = 0.85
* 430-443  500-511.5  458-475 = 0.67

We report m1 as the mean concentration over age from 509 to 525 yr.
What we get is 22.4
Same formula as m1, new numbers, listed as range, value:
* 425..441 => 19.2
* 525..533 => 20.6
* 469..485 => 21.3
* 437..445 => 21.2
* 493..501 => 23.8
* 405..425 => 14.8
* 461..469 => 21.2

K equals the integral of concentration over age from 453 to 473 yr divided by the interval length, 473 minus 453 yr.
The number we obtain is 21.5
